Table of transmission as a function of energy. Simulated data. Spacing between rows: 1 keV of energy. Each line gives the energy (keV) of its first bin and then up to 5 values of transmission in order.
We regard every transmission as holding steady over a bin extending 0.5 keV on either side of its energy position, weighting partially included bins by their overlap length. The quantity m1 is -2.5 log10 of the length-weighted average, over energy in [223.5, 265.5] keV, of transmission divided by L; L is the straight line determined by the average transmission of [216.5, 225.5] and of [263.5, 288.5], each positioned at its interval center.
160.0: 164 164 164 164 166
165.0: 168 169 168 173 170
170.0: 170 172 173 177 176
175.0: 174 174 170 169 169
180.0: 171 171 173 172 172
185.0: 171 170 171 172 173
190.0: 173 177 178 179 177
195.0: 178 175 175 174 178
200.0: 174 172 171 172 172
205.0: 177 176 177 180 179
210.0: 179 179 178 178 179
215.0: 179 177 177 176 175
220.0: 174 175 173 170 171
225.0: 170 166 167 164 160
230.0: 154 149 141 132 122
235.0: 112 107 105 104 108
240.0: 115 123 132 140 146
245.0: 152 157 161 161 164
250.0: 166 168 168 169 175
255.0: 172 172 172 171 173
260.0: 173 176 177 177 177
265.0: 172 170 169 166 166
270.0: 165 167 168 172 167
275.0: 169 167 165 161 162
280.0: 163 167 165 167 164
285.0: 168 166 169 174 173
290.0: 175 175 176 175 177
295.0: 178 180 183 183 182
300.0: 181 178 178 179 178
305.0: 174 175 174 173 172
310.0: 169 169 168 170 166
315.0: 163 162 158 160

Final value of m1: 0.12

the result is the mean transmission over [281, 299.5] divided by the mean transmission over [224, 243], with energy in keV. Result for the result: 1.3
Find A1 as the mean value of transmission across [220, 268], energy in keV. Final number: 156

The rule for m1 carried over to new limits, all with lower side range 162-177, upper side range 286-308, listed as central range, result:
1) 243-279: 0.05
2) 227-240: 0.31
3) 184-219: -0.02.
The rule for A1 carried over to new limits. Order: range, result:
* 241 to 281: 165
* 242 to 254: 159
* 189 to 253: 162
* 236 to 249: 134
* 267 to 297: 169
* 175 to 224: 175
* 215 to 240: 151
